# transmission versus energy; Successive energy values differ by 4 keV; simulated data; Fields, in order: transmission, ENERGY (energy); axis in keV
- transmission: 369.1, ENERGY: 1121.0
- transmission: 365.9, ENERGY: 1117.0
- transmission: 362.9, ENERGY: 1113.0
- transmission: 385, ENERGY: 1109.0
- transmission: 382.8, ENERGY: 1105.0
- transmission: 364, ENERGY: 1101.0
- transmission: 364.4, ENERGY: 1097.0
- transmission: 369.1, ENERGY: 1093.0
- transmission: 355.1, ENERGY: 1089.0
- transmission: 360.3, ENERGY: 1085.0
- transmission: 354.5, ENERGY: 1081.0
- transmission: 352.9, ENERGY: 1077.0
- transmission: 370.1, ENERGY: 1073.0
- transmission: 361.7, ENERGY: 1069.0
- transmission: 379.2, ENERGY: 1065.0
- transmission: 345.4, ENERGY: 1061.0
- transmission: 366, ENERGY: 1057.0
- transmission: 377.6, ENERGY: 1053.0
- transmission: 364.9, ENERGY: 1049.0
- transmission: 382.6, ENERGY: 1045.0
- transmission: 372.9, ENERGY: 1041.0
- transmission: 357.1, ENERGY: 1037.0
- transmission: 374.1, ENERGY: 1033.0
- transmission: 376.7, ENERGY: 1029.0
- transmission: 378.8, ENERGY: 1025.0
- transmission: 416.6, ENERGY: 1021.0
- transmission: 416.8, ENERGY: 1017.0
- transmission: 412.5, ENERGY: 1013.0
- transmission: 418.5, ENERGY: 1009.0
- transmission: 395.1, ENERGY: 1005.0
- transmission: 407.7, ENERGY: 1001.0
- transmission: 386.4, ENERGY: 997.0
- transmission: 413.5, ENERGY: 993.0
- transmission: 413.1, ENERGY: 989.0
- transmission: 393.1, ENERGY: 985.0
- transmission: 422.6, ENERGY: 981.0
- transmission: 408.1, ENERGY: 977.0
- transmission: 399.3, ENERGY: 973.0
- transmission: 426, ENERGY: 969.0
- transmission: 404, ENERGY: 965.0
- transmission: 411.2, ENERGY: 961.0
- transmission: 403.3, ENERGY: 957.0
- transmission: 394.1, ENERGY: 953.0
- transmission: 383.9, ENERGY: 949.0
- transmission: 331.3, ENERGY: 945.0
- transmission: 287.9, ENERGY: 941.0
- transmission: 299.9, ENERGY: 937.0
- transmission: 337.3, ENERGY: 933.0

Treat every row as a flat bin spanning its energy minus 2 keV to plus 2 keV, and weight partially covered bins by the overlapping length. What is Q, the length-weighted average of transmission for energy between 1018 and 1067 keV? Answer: 375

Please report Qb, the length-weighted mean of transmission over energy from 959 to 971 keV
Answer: 414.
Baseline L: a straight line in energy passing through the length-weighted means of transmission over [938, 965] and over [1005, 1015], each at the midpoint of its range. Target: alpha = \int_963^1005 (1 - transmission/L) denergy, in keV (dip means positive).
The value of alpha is -1.57 keV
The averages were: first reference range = 369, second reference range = 411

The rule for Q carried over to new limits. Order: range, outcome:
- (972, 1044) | 398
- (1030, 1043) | 369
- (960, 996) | 409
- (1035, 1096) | 365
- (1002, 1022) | 411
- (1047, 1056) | 371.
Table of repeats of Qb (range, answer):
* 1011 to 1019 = 415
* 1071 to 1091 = 359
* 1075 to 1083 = 354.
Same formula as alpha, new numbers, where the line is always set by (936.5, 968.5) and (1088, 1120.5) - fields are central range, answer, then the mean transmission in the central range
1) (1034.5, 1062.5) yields 0.2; 367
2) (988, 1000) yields -1.1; 404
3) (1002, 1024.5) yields -2.4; 410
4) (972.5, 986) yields -1.4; 407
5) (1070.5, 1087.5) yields 0.5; 359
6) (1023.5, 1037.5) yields -0.1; 373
